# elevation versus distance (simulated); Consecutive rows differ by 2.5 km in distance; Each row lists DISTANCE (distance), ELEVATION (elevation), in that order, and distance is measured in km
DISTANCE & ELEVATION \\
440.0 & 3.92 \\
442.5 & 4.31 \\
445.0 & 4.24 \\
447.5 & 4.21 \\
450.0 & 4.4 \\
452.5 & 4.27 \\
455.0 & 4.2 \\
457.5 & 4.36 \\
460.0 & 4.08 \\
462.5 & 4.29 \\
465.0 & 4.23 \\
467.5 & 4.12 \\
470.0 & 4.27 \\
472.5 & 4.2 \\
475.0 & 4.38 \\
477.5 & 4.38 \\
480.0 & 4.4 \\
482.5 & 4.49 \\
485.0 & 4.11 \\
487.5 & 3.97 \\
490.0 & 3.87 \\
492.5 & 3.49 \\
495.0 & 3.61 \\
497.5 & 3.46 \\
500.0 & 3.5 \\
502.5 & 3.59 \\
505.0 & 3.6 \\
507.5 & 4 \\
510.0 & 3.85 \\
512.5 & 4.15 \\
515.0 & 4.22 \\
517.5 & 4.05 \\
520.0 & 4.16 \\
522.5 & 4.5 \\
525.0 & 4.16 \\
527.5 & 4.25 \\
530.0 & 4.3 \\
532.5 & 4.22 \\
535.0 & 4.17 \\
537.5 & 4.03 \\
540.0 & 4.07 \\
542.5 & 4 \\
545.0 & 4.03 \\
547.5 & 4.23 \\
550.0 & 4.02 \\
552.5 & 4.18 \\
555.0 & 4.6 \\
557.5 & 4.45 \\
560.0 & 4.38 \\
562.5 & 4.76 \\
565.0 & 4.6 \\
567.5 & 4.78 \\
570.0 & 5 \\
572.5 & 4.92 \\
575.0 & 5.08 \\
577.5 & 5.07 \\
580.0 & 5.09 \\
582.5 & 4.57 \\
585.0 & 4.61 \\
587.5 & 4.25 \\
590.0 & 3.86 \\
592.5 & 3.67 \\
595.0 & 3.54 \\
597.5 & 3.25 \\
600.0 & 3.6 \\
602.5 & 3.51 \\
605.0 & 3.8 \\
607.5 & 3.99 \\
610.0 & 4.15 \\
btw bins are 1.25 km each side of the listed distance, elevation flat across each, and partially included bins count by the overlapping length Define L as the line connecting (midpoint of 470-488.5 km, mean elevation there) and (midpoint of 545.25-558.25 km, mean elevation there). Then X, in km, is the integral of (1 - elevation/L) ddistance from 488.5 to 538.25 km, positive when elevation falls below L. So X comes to 3.7 km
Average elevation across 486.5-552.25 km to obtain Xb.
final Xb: 3.98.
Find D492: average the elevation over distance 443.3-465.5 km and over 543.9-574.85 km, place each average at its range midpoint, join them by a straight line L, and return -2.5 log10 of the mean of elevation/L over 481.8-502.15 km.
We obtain 0.151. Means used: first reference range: 4.26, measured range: 3.78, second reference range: 4.52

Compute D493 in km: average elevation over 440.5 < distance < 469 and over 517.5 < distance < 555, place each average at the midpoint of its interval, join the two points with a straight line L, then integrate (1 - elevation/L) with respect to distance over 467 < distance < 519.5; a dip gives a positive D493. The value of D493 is 2.8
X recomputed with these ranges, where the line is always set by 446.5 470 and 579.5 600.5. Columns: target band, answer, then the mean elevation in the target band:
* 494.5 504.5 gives 1.52 km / 3.54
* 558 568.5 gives -1.40 km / 4.61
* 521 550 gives -0.38 km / 4.17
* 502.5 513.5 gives 0.80 km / 3.86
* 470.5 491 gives -0.12 km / 4.23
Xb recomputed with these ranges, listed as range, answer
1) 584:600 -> 3.83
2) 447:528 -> 4.08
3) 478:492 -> 4.14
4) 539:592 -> 4.49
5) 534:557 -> 4.16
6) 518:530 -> 4.26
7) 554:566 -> 4.56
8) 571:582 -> 5.01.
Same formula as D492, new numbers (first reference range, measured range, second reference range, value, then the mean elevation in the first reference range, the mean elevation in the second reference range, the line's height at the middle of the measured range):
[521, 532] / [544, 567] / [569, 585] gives 0.068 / 4.29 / 4.93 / 4.66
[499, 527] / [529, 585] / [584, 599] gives -0.149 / 3.99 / 3.85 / 3.91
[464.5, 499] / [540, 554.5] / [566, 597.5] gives 0.057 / 4.06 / 4.49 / 4.34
